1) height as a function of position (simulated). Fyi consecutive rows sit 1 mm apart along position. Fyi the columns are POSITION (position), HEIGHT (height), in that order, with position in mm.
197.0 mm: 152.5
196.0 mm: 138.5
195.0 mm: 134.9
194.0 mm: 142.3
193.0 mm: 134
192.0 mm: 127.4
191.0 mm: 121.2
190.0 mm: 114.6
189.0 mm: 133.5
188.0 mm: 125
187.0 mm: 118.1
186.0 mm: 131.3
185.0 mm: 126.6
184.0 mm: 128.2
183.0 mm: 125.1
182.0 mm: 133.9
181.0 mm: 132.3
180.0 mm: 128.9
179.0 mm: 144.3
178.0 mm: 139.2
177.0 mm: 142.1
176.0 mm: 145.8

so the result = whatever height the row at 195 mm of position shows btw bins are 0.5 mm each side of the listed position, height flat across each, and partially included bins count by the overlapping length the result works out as 134.9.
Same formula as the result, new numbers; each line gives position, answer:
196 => 138.5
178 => 139.2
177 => 142.1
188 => 125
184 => 128.2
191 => 121.2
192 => 127.4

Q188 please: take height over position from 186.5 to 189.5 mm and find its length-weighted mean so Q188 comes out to 126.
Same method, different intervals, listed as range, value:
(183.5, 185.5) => 127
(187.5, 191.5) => 124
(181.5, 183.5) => 130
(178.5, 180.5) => 137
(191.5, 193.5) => 131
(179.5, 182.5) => 132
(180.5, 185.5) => 129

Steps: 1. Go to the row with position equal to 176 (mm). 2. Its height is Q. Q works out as 145.8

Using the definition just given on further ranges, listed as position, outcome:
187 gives 118.1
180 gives 128.9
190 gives 114.6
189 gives 133.5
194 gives 142.3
